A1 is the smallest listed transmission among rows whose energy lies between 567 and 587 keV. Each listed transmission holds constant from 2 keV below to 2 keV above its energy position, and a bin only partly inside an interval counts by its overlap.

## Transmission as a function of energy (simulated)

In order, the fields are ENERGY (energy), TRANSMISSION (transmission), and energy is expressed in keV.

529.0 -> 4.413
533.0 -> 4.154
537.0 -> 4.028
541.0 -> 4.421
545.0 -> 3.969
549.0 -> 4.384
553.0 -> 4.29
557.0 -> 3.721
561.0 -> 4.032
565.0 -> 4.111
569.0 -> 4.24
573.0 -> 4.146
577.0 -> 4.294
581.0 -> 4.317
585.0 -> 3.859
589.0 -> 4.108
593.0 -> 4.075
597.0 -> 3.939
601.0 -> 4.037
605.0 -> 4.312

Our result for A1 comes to 3.859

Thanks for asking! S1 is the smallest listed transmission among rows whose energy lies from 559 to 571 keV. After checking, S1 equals 4.032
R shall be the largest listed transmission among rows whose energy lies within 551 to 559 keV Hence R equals 4.29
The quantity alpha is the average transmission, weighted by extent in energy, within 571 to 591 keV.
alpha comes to 4.14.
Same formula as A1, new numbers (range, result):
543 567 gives 3.721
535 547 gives 3.969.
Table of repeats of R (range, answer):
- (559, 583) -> 4.317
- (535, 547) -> 4.421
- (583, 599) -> 4.108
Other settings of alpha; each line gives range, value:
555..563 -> 3.88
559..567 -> 4.07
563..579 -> 4.2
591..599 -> 4.01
